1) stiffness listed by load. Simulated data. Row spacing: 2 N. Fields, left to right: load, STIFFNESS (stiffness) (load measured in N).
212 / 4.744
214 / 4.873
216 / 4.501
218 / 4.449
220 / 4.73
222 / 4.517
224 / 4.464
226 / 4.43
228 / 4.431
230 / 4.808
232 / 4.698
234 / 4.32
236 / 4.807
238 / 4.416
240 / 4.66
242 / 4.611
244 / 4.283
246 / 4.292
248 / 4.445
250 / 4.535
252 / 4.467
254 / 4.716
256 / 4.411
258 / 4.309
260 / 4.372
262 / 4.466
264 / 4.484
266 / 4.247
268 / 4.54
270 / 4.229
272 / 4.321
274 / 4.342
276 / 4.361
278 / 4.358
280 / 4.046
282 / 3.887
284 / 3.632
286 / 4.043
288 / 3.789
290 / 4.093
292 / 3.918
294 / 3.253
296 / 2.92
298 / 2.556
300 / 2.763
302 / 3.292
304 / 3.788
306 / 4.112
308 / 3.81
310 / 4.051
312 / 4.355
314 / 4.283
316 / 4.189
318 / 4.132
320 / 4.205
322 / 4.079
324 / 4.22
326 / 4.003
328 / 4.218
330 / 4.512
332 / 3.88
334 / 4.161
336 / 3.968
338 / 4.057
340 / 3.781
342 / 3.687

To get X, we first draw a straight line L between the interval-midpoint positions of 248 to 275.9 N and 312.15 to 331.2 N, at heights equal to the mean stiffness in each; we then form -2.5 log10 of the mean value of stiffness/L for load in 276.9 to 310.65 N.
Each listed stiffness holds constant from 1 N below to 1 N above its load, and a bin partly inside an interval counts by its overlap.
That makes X 0.176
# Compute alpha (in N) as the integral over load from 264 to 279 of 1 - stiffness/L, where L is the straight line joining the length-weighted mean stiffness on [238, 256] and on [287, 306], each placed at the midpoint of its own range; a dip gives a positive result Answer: -1.5 N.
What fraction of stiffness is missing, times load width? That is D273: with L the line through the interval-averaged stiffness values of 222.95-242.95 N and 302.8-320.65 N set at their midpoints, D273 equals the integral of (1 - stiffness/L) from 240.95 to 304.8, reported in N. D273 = 4.1 N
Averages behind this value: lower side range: 4.56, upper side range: 4.09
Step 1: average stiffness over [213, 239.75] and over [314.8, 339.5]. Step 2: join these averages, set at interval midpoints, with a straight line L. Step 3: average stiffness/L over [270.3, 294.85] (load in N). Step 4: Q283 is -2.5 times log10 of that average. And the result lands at 0.08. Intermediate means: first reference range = 4.58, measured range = 4.01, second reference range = 4.13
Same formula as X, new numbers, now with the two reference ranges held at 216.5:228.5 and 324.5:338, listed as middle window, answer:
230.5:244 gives -0.03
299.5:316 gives 0.09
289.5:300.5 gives 0.30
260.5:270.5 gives -0.01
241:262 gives -0.01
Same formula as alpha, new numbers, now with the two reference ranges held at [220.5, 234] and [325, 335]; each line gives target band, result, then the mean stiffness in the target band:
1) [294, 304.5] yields 3.01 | 3.05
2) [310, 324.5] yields 0.02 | 4.2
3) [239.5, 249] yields 0.07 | 4.45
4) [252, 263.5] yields -0.07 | 4.46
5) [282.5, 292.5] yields 0.98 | 3.89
